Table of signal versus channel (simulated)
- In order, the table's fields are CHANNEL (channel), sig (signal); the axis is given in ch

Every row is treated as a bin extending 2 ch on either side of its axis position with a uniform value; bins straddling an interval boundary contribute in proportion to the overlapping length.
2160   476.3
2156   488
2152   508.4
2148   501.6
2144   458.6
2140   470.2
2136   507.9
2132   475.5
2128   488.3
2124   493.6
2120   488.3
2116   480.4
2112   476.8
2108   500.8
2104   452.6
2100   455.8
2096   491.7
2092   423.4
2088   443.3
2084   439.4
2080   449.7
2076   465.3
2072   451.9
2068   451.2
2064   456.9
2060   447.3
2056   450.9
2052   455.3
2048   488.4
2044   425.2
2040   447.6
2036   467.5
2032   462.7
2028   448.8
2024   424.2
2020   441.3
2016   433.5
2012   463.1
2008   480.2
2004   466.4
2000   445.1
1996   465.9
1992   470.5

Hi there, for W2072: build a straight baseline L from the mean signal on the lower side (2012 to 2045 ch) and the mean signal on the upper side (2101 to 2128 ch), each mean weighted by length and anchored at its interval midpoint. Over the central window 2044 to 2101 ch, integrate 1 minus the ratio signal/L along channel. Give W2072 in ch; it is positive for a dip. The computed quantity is 1.2 ch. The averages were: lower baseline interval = 446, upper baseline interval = 482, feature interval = 454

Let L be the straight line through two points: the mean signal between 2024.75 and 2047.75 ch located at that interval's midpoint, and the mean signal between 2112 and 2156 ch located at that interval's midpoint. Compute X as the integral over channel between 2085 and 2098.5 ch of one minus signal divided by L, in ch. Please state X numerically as 0.6 ch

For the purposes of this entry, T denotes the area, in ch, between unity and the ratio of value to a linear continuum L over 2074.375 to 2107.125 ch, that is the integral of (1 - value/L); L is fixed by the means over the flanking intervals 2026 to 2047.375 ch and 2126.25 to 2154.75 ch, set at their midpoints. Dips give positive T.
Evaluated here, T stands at 1.2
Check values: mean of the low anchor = 453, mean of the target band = 454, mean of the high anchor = 487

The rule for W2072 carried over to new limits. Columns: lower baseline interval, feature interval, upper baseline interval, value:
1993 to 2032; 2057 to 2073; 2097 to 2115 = 0.4 ch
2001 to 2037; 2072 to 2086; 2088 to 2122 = 0.4 ch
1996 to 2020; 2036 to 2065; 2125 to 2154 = 0.8 ch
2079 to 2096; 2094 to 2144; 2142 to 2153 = -1.5 ch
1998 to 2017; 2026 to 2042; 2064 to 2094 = -0.1 ch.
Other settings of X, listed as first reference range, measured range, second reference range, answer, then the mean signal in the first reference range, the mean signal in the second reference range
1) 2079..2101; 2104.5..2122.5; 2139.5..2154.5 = -0.73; 450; 486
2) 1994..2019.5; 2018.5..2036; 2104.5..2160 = 0.59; 458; 486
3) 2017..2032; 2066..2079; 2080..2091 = -0.43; 441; 441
